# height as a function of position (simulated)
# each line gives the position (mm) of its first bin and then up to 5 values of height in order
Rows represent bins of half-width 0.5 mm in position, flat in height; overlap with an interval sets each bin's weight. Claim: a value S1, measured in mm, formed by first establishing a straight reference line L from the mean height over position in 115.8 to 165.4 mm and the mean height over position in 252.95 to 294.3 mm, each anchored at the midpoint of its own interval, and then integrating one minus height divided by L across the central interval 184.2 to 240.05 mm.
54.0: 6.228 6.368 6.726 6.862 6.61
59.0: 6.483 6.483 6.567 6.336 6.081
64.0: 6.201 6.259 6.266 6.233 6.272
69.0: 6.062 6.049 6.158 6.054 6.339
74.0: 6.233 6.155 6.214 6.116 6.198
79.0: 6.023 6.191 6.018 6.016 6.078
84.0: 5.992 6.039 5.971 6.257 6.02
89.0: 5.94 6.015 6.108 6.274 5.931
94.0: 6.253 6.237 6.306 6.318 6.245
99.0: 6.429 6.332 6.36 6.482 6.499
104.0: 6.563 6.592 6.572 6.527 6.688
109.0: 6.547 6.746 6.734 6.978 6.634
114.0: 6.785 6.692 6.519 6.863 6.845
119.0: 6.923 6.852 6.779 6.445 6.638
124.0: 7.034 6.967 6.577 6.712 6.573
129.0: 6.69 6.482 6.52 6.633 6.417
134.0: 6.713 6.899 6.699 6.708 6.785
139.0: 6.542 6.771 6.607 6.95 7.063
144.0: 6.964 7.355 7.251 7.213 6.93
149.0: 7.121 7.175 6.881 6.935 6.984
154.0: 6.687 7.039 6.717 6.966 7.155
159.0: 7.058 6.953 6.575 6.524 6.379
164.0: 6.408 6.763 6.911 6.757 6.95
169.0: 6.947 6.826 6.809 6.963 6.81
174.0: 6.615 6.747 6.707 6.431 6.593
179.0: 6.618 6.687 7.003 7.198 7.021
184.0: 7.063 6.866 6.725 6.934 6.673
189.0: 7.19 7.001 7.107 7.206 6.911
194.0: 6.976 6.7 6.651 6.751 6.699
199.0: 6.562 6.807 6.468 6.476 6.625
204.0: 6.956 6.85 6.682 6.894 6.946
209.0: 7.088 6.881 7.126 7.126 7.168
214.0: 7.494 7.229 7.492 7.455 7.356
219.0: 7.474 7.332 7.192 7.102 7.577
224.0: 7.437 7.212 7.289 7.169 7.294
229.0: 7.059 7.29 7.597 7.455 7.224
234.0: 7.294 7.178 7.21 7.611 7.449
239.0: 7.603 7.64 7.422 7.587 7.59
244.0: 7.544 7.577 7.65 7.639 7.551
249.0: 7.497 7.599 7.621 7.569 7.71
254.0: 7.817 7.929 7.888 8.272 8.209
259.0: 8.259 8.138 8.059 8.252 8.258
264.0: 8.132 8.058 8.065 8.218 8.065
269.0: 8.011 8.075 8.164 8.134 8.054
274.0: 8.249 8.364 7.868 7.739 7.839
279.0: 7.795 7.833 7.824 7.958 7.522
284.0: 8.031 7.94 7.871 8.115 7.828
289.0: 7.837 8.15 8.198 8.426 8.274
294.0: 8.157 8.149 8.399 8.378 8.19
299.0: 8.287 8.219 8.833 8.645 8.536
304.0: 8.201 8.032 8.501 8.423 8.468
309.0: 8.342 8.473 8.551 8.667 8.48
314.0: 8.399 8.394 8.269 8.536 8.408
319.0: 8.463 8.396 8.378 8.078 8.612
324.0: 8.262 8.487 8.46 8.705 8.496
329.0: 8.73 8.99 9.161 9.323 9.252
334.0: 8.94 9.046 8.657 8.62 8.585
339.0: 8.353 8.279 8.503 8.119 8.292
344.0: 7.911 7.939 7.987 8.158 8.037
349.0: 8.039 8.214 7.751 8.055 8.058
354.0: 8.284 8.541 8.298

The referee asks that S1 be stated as 2.8 mm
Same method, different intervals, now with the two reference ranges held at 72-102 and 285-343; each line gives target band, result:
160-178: 0.7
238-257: 0.3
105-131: -0.9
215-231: 0.4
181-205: 1.2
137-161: -0.6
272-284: 0.2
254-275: -0.5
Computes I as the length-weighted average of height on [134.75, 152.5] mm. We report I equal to 6.94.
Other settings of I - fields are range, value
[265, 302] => 8.09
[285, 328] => 8.34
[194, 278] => 7.48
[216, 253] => 7.43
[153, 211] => 6.82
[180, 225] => 7.01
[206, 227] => 7.23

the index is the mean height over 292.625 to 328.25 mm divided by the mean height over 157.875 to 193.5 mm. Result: 1.2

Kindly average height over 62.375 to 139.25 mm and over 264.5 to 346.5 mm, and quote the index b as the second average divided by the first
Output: 1.30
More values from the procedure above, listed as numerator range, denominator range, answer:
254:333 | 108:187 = 1.21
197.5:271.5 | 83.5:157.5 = 1.13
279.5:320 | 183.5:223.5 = 1.18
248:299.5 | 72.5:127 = 1.25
